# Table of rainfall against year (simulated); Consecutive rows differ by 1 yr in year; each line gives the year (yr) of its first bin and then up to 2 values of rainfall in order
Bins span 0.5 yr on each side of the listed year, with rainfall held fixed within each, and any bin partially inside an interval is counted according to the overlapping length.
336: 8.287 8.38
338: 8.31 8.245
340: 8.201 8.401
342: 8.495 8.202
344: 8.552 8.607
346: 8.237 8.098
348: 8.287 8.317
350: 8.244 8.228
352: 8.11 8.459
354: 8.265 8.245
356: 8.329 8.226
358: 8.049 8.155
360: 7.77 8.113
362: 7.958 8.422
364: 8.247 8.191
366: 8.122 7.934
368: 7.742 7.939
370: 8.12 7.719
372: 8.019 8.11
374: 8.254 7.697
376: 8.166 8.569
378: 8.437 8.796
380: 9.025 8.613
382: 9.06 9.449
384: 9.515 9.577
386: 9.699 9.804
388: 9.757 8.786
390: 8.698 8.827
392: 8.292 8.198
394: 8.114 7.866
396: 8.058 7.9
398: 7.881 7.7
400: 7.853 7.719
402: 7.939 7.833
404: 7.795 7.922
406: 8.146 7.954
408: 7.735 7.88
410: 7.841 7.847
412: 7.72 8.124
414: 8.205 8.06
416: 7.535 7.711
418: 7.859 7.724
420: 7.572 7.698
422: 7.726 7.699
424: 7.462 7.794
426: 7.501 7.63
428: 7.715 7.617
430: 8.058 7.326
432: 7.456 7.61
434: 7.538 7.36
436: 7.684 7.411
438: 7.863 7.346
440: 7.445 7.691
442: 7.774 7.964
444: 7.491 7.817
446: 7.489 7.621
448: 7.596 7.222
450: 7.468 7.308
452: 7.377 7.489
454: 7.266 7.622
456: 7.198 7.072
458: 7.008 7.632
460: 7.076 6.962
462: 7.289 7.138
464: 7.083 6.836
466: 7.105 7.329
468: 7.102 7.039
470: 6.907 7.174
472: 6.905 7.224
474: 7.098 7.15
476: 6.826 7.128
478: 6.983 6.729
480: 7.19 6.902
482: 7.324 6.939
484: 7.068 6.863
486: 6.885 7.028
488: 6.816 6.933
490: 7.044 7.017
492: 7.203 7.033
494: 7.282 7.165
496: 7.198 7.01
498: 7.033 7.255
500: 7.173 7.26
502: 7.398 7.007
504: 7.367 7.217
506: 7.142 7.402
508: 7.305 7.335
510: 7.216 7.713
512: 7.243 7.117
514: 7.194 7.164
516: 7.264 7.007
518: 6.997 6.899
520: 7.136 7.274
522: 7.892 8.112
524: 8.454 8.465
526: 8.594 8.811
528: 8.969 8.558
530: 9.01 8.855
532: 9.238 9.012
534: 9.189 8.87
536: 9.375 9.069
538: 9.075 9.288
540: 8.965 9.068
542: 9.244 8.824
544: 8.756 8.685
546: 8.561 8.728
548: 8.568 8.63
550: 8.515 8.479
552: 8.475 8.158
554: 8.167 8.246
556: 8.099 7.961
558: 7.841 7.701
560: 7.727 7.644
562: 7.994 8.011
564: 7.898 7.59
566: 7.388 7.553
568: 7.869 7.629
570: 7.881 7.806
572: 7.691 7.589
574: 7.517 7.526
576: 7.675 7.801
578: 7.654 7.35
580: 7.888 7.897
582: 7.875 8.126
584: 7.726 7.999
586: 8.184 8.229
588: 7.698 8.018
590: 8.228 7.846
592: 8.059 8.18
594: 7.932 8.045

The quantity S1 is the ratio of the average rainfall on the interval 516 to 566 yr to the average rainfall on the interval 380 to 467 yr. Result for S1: 1.07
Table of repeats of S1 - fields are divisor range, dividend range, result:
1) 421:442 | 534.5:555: 1.15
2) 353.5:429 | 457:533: 0.90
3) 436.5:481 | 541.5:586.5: 1.10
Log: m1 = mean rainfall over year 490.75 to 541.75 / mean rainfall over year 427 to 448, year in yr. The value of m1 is 1.0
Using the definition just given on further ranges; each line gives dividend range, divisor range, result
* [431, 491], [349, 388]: 0.86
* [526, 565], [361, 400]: 1.02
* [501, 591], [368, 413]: 0.96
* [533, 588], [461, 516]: 1.15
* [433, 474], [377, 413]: 0.87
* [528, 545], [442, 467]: 1.23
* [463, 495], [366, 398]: 0.83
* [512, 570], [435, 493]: 1.14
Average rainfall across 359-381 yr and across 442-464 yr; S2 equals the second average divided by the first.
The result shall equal 0.9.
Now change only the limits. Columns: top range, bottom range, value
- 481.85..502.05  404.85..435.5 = 0.91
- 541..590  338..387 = 0.96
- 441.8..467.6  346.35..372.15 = 0.90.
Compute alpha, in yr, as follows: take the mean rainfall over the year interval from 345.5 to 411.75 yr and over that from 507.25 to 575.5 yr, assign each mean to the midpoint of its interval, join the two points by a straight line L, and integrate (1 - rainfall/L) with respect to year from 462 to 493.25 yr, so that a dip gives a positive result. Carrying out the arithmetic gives 4.4 yr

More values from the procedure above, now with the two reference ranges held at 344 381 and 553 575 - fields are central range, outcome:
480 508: 2.92 yr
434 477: 3.76 yr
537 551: -1.77 yr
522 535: -1.43 yr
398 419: 0.65 yr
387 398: -0.45 yr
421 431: 0.51 yr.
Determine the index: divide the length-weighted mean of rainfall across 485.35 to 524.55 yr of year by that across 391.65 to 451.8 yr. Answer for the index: 0.9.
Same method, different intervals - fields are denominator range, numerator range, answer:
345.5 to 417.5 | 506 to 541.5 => 0.99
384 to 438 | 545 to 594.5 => 1.00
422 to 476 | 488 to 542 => 1.06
